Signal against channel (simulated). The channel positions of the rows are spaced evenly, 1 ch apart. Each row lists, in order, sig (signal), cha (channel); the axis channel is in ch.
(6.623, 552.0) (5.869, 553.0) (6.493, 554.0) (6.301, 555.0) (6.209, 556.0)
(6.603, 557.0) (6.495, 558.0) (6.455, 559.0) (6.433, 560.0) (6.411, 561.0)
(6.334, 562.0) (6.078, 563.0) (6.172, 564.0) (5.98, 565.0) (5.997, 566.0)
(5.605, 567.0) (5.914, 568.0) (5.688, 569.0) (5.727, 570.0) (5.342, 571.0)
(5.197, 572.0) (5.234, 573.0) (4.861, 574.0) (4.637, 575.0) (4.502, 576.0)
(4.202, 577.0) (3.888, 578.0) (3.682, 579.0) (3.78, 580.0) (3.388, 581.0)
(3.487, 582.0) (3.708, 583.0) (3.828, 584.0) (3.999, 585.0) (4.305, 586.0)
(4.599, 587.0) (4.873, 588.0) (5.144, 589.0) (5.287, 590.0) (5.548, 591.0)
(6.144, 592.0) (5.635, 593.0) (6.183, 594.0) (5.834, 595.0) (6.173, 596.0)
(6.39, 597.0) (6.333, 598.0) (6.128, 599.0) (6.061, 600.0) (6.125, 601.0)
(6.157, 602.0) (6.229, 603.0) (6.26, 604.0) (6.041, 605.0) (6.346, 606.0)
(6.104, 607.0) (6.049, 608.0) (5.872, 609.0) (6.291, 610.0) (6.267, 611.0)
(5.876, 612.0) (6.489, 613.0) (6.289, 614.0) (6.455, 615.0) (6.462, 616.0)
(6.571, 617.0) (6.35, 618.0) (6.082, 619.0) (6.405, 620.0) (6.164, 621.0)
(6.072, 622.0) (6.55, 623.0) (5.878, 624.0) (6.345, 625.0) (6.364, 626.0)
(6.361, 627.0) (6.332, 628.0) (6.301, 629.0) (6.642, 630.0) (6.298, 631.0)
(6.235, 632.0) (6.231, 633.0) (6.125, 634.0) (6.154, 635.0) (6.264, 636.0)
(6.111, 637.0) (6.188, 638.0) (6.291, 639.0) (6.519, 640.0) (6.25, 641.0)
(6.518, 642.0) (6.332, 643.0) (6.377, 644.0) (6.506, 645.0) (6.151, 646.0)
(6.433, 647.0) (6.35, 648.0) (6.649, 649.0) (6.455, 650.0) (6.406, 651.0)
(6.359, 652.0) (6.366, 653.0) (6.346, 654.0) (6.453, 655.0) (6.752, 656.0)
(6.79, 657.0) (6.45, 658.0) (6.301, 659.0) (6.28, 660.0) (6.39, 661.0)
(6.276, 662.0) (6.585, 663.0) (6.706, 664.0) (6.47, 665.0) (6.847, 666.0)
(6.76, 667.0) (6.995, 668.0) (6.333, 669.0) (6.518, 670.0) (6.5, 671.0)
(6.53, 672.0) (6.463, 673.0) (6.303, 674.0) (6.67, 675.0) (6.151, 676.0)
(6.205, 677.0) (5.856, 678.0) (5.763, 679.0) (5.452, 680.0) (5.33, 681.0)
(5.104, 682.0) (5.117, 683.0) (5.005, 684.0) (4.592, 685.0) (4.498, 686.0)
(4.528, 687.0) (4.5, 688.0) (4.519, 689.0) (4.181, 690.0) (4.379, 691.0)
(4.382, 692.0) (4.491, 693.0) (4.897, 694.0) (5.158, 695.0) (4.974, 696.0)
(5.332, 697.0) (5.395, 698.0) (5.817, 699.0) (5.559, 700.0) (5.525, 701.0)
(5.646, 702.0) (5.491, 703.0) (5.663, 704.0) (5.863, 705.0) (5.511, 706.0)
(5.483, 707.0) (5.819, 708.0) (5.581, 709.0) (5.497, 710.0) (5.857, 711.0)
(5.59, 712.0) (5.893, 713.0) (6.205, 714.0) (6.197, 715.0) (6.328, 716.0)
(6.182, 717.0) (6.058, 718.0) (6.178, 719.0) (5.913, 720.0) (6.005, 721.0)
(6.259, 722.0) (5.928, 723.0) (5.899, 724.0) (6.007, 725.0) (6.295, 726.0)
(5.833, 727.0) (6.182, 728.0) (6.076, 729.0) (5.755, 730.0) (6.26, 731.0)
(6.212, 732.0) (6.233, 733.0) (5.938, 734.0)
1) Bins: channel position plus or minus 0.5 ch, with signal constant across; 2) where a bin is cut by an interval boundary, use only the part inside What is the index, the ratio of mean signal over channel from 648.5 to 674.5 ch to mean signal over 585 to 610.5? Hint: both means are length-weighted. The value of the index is 1.12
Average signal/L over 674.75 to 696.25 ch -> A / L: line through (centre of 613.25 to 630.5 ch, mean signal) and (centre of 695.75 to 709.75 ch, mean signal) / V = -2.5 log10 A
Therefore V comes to 0.134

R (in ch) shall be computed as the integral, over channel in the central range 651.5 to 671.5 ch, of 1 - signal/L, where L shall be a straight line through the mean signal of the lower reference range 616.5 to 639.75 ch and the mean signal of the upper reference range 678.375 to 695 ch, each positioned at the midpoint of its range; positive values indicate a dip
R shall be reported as -4.0 ch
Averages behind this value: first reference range 6.28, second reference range 4.81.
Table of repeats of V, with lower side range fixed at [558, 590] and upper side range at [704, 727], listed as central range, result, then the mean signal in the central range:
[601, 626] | -0.18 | 6.23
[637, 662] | -0.16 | 6.4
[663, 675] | -0.17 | 6.59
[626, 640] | -0.16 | 6.28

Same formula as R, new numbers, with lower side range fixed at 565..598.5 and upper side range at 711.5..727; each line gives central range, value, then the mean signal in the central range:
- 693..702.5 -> 0.9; 5.32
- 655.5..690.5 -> -1.5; 5.93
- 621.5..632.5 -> -1.9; 6.31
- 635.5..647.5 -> -1.9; 6.33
